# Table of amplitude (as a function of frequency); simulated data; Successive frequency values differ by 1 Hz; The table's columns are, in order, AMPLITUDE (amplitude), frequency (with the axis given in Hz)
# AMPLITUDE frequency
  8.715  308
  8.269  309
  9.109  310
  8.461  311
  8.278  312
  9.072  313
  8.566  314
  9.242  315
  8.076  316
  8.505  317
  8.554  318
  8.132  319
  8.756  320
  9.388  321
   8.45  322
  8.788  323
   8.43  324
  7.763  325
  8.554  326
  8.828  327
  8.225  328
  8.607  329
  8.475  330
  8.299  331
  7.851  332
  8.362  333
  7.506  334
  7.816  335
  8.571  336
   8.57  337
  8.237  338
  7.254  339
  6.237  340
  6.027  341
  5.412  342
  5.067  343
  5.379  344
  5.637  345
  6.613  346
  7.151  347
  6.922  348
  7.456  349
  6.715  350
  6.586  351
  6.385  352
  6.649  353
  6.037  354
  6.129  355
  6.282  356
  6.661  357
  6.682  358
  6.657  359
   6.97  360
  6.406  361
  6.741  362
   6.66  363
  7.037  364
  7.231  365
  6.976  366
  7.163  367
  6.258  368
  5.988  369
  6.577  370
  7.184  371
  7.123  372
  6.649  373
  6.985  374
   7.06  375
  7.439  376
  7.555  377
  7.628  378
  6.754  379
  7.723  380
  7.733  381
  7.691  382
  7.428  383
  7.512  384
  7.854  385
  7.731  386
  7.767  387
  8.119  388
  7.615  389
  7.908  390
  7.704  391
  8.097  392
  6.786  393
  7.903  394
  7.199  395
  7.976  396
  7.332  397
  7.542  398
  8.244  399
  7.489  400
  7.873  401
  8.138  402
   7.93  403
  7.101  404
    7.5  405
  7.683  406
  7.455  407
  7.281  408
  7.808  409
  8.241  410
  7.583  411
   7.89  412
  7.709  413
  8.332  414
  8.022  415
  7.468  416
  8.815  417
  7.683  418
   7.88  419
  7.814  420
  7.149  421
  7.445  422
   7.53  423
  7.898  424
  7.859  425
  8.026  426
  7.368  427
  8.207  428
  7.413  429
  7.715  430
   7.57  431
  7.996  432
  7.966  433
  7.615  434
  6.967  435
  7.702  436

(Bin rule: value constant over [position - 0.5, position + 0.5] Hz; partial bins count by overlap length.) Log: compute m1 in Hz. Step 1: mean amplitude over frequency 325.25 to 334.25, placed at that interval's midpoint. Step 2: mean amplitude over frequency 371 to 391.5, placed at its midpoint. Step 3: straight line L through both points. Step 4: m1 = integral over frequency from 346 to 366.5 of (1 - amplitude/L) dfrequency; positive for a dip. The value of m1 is 3.05 Hz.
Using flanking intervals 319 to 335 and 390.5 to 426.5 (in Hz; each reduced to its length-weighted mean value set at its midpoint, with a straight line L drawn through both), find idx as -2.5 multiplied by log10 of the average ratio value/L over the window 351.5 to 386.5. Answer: 0.16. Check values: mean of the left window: 8.39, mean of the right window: 7.73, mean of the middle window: 6.96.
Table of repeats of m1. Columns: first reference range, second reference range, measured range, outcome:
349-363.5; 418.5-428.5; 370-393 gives -1.5 Hz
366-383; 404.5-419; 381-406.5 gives -0.7 Hz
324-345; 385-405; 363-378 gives 1.3 Hz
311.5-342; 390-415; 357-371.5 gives 2.2 Hz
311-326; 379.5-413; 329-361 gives 5.2 Hz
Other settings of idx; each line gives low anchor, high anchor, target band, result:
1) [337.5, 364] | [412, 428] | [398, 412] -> -0.03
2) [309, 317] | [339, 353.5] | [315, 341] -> -0.09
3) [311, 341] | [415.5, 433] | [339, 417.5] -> 0.12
